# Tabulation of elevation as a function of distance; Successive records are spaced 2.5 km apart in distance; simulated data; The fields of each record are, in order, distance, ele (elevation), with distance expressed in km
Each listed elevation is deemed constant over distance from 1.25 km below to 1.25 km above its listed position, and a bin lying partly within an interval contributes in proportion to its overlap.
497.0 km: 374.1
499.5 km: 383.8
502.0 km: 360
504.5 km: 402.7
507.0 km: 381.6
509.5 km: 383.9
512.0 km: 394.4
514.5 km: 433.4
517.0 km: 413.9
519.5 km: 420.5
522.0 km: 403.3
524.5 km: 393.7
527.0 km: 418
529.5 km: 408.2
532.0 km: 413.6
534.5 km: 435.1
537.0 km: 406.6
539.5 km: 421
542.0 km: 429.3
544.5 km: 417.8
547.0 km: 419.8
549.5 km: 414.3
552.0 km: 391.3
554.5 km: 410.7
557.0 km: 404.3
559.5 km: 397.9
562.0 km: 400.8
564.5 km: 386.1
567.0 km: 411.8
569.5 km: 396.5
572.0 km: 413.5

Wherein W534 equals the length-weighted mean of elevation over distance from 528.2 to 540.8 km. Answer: 417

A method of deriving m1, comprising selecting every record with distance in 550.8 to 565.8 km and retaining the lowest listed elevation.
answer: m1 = 386.1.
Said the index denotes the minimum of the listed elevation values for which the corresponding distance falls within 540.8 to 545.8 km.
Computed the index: 417.8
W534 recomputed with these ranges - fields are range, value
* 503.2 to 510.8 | 389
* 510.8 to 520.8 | 416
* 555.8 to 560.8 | 401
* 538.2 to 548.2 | 422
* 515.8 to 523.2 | 413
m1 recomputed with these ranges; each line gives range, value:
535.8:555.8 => 391.3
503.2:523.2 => 381.6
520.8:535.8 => 393.7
